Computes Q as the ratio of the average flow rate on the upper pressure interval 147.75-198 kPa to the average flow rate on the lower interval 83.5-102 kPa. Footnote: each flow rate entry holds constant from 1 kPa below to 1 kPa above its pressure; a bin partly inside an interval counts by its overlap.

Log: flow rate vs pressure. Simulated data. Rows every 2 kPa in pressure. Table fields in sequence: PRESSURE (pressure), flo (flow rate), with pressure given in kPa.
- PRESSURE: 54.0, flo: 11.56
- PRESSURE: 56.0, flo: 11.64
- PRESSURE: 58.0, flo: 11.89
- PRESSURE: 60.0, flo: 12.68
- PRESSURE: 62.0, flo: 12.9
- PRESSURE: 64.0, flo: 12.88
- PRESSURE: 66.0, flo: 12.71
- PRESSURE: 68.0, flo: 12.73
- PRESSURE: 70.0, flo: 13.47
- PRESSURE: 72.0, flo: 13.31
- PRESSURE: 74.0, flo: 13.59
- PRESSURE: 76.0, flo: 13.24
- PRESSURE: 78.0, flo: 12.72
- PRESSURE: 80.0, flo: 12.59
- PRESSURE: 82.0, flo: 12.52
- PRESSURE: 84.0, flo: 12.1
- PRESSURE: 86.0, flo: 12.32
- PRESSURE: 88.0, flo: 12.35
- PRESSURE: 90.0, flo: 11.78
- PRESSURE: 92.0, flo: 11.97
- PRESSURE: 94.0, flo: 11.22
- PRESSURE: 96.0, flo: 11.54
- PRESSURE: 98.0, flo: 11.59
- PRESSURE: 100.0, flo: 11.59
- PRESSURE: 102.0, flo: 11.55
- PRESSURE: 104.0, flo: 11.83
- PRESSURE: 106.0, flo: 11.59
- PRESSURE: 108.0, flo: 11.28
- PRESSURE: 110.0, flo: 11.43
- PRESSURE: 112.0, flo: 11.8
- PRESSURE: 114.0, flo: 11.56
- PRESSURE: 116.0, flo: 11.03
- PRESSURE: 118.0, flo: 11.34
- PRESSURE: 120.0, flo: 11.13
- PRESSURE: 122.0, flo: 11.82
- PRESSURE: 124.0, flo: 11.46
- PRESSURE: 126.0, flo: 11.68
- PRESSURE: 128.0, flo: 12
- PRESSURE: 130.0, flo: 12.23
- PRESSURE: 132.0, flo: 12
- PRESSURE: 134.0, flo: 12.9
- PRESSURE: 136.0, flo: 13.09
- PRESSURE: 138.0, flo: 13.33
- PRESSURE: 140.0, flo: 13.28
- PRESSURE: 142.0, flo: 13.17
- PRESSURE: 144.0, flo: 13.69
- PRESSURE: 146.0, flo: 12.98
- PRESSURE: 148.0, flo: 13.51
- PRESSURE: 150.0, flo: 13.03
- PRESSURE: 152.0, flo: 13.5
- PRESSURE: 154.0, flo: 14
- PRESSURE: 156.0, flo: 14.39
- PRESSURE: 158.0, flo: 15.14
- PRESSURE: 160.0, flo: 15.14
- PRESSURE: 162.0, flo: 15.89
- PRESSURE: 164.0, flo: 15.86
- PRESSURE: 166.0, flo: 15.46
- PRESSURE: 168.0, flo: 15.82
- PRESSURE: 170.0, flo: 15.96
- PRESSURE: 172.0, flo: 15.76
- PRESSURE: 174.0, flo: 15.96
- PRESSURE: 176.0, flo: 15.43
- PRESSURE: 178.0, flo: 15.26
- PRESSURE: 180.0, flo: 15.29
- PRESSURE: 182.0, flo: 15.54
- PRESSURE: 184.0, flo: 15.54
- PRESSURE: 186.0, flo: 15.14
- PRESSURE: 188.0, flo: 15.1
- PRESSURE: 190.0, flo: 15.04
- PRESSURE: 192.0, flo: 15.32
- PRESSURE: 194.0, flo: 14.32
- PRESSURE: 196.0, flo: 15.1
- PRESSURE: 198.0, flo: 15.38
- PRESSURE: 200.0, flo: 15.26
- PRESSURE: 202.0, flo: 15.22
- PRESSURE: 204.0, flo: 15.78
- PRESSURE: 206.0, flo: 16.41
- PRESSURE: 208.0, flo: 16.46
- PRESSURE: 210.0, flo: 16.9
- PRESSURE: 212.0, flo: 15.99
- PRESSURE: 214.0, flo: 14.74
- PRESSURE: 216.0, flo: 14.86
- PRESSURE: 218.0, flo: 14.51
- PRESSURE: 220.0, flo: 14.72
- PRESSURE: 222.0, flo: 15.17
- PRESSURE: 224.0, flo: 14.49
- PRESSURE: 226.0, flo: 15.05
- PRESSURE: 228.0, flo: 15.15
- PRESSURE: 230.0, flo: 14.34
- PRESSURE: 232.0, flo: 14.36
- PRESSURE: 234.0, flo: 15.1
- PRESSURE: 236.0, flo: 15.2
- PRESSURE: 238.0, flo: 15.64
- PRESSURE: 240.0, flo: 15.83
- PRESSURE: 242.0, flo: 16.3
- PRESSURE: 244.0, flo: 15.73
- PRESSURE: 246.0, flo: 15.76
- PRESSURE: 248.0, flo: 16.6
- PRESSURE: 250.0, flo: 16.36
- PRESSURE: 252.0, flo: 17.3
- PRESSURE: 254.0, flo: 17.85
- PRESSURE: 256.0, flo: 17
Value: 1.28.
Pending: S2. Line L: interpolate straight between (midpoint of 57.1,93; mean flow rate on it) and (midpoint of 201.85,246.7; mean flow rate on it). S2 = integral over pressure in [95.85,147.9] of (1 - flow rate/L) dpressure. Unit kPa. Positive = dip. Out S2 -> 5.6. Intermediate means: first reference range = 12.7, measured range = 12.1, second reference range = 15.4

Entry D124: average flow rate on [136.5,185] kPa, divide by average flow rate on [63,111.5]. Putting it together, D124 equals 1.2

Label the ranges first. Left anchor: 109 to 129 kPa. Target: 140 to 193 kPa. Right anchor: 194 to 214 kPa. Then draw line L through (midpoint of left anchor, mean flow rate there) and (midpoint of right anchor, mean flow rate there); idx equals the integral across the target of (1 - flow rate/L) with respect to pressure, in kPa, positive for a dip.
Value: -3.8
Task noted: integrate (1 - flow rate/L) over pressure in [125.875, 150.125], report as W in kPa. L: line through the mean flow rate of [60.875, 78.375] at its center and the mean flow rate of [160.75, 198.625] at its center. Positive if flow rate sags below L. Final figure 2.8 kPa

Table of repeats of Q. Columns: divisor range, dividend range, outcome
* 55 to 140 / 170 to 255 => 1.28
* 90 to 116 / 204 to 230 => 1.33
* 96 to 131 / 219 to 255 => 1.35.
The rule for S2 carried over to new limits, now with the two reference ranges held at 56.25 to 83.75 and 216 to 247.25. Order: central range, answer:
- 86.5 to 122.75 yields 4.7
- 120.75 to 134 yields 1.7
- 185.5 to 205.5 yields -0.8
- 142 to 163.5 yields -0.2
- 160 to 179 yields -1.9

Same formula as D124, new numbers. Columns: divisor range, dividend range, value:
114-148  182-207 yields 1.24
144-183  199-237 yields 1.02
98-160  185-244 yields 1.22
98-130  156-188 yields 1.34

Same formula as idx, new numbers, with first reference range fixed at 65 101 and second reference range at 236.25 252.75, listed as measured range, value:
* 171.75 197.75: -0.9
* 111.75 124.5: 1.7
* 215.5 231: 0.8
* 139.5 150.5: 0.4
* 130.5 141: 0.6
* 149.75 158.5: 0.0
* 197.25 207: -0.3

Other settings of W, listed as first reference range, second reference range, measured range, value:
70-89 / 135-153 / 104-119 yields 1.8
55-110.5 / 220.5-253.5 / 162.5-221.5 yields -3.6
